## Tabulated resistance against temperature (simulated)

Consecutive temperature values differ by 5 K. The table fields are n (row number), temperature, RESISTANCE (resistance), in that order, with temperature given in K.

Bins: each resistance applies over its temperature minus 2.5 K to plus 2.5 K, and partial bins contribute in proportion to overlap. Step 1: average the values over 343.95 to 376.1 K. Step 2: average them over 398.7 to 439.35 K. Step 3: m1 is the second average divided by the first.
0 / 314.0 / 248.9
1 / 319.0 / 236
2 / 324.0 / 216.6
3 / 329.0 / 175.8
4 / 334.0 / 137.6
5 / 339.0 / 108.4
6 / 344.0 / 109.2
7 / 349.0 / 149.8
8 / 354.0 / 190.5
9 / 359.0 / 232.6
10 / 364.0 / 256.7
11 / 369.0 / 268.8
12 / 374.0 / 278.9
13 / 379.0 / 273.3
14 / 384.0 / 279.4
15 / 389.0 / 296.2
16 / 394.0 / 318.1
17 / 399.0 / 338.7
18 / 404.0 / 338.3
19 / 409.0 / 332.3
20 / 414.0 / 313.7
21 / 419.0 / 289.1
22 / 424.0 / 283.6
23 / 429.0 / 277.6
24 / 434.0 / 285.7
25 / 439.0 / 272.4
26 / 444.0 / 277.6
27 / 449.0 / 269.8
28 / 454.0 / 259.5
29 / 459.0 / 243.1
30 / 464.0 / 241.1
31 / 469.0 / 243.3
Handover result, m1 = 1.38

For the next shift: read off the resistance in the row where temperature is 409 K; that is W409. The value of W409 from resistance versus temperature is 332.3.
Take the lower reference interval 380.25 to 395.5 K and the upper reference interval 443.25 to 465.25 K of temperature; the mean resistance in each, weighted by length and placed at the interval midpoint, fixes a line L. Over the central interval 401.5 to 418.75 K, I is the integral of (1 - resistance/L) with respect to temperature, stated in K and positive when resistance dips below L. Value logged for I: -2.49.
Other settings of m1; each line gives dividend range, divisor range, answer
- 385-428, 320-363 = 1.82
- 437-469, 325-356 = 1.75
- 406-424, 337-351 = 2.53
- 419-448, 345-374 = 1.28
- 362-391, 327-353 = 1.99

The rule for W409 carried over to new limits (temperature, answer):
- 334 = 137.6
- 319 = 236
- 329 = 175.8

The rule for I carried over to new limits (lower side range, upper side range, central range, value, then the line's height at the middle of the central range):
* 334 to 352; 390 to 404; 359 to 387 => -3.99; 238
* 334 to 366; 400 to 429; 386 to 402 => -3.09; 266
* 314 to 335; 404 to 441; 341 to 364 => 5.22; 229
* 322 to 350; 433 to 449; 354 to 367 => -4.13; 178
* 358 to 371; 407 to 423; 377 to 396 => -0.92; 278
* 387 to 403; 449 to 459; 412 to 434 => 0.06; 291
